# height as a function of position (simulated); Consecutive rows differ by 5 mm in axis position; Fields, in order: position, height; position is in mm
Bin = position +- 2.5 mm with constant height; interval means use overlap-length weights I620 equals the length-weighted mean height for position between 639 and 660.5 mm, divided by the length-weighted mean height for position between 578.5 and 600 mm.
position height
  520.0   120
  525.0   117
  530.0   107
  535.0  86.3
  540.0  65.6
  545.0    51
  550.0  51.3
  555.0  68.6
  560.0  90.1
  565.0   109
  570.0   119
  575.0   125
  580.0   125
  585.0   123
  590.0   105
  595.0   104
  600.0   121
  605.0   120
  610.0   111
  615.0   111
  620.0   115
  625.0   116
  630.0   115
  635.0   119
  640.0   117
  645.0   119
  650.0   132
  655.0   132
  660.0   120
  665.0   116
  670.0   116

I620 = 1.09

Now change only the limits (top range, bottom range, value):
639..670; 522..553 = 1.53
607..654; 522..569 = 1.39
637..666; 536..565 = 1.75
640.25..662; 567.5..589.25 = 1.03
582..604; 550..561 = 1.59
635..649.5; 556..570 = 1.20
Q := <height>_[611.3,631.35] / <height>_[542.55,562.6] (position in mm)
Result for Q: 1.74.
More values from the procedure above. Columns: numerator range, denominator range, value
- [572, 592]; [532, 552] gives 1.85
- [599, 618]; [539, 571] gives 1.48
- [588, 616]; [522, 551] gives 1.37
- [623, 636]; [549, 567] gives 1.43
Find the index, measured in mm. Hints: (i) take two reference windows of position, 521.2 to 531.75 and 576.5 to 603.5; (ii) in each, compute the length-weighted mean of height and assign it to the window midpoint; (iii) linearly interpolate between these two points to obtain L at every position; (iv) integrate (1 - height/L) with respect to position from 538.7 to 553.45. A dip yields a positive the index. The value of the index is 7.5 mm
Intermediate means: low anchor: 113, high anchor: 116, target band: 56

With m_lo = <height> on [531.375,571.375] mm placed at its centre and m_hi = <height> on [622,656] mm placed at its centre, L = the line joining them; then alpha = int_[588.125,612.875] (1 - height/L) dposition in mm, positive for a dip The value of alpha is -2.3 mm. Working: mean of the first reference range 79.8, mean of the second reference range 121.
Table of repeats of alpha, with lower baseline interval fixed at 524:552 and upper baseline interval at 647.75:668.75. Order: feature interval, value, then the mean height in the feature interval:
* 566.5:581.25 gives -4.79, 122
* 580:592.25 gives -2.53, 116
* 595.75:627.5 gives -2.60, 115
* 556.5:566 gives -0.82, 94.8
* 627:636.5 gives -0.21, 117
